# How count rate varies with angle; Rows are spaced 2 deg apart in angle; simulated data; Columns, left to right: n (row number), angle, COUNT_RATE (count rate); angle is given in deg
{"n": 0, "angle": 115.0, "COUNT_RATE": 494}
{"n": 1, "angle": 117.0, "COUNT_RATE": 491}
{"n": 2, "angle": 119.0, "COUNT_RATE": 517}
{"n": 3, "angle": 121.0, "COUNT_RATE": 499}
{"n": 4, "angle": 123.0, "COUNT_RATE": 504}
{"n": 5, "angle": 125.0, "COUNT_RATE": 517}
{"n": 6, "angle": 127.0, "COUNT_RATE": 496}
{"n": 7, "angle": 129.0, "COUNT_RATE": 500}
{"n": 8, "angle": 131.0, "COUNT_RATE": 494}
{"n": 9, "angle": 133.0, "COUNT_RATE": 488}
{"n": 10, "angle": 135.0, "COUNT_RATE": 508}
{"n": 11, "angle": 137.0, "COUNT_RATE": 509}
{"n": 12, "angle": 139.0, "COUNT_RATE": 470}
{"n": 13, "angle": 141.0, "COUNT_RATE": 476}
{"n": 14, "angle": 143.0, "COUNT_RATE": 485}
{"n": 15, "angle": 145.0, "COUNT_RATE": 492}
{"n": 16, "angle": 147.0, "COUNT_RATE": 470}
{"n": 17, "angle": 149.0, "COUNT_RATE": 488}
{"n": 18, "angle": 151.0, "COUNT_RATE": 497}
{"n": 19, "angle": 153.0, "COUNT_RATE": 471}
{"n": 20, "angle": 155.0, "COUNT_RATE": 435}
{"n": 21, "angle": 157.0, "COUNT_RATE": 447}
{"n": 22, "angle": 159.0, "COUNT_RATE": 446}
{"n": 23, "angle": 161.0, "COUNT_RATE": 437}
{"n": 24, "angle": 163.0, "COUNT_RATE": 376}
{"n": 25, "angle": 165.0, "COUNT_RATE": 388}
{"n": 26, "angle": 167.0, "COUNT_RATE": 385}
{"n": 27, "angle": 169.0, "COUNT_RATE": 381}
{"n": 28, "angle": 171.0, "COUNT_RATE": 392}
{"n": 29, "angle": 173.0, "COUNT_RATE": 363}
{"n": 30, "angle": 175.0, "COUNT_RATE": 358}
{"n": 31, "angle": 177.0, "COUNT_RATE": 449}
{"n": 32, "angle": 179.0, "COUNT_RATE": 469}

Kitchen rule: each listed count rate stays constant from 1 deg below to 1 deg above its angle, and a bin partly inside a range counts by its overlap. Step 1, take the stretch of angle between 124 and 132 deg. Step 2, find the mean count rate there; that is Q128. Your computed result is 502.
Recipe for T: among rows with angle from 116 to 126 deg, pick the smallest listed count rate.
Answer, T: 491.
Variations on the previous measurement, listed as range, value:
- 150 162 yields 435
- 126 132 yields 494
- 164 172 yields 381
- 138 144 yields 470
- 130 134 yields 488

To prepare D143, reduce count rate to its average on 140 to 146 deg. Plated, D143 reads 484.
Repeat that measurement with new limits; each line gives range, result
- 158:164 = 420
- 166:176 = 376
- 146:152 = 485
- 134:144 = 490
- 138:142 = 473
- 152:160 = 450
